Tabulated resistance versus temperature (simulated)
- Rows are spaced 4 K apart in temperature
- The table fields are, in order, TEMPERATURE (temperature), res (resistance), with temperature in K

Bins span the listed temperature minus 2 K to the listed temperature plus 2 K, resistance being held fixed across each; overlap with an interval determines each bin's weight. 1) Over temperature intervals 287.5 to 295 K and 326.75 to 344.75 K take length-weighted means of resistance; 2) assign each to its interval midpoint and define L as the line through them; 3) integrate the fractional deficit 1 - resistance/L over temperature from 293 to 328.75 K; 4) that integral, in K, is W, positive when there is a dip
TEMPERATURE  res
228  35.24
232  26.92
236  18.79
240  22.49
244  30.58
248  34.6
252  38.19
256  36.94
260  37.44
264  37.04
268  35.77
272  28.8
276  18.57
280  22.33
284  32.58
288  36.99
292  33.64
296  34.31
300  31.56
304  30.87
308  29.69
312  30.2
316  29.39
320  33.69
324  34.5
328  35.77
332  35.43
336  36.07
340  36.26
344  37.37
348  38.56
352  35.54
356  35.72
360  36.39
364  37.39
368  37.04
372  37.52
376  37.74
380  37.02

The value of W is 3.3 K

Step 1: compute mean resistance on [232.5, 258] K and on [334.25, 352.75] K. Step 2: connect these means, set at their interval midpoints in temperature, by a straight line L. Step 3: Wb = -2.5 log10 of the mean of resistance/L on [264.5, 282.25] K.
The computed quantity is 0.17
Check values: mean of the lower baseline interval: 30.1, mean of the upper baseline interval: 36.9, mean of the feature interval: 27.4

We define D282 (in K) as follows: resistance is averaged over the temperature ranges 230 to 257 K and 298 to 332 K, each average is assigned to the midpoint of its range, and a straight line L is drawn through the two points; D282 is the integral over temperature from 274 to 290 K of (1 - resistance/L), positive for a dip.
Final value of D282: 1.7 K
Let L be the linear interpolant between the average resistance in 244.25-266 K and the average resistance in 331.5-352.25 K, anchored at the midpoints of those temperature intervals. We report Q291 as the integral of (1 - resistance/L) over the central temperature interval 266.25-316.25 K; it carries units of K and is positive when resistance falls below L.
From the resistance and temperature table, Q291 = 8.4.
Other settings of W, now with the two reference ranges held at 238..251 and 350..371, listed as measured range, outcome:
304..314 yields 1.0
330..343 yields -0.3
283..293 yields -0.7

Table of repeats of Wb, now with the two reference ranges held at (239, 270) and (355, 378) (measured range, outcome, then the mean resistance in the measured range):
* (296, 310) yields 0.14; 31.2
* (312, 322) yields 0.15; 31.3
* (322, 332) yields 0.03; 35.2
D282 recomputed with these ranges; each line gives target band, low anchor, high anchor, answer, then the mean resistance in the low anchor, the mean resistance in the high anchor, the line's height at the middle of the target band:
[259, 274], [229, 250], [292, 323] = -3.0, 27.1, 31.6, 28.9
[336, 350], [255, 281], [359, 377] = -0.6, 31.1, 37.2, 35.7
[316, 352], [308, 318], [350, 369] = -3.1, 29.8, 36.4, 32.8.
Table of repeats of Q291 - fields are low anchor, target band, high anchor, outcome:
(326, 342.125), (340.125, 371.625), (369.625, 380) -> -0.1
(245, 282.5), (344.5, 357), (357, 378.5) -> -0.2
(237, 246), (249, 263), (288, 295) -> -4.5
